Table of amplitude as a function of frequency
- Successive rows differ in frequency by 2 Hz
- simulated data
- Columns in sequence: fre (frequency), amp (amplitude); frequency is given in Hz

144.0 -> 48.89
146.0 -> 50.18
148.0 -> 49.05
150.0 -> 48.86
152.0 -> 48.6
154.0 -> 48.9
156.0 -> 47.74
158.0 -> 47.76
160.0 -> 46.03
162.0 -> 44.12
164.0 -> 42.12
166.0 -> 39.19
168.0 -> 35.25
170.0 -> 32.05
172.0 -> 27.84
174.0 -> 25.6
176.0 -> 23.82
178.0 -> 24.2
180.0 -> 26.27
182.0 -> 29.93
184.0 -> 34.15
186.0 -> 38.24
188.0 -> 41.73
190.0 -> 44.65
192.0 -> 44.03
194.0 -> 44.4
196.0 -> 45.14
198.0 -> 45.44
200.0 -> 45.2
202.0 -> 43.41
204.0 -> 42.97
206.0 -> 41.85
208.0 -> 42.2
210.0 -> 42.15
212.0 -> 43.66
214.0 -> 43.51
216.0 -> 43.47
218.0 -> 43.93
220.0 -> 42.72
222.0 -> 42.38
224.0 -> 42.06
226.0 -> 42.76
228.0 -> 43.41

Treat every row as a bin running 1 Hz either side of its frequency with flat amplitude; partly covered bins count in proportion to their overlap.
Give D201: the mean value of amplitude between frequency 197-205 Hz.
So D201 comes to 44.3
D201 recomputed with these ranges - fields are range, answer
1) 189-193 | 44.3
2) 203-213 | 42.6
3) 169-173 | 29.9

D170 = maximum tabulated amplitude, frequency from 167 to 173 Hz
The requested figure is 35.25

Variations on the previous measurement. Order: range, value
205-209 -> 42.2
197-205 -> 45.44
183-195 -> 44.65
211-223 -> 43.93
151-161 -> 48.9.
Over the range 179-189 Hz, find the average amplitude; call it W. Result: 34.1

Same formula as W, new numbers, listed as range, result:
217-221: 43.3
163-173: 35.3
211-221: 43.5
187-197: 44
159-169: 41.3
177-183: 26.8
